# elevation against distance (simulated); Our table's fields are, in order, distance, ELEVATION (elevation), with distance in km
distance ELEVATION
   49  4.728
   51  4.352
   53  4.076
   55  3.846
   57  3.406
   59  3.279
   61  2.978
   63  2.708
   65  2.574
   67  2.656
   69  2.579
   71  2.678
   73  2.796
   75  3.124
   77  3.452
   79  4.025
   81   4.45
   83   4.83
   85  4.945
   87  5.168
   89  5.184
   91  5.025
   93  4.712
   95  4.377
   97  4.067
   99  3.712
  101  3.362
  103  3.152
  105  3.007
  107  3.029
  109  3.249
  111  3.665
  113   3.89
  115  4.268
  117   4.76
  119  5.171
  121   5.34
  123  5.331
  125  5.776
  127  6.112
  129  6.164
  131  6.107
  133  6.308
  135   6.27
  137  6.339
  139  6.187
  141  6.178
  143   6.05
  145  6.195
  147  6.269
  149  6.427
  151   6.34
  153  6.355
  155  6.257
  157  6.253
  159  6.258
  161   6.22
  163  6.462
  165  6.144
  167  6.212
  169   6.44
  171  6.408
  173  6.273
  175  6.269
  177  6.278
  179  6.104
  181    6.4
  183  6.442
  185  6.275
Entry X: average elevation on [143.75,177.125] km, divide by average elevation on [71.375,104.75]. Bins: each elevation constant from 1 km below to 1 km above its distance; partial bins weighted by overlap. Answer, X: 1.54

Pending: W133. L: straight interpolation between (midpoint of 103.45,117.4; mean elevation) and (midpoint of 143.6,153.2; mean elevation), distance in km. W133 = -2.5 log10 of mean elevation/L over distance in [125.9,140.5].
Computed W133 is -0.19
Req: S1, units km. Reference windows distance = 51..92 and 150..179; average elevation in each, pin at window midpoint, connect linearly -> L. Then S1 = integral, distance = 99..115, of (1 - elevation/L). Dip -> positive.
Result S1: 4.36 km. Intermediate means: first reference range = 3.71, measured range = 3.42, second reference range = 6.29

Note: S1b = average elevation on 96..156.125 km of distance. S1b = 5.18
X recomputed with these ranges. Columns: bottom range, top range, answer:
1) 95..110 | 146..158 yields 1.84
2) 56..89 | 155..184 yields 1.78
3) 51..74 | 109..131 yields 1.61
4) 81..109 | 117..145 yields 1.42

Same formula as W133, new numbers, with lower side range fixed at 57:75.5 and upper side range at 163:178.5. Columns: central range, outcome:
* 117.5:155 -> -0.17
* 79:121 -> -0.09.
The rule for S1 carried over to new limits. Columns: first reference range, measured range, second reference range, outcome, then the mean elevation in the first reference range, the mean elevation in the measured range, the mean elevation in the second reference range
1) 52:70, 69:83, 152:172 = 0.6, 3.12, 3.46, 6.3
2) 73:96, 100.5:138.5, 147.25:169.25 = 3.7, 4.41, 4.84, 6.3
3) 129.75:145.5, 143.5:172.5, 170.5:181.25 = -0.3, 6.2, 6.3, 6.28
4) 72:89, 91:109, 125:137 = 4.3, 4.16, 3.73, 6.17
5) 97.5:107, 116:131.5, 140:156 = -2.9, 3.32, 5.58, 6.26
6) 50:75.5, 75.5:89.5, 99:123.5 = -4.0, 3.16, 4.51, 3.98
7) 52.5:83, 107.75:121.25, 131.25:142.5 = 2.7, 3.28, 4.25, 6.24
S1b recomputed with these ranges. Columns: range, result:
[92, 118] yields 3.79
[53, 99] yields 3.77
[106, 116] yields 3.62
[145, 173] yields 6.31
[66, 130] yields 4.19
